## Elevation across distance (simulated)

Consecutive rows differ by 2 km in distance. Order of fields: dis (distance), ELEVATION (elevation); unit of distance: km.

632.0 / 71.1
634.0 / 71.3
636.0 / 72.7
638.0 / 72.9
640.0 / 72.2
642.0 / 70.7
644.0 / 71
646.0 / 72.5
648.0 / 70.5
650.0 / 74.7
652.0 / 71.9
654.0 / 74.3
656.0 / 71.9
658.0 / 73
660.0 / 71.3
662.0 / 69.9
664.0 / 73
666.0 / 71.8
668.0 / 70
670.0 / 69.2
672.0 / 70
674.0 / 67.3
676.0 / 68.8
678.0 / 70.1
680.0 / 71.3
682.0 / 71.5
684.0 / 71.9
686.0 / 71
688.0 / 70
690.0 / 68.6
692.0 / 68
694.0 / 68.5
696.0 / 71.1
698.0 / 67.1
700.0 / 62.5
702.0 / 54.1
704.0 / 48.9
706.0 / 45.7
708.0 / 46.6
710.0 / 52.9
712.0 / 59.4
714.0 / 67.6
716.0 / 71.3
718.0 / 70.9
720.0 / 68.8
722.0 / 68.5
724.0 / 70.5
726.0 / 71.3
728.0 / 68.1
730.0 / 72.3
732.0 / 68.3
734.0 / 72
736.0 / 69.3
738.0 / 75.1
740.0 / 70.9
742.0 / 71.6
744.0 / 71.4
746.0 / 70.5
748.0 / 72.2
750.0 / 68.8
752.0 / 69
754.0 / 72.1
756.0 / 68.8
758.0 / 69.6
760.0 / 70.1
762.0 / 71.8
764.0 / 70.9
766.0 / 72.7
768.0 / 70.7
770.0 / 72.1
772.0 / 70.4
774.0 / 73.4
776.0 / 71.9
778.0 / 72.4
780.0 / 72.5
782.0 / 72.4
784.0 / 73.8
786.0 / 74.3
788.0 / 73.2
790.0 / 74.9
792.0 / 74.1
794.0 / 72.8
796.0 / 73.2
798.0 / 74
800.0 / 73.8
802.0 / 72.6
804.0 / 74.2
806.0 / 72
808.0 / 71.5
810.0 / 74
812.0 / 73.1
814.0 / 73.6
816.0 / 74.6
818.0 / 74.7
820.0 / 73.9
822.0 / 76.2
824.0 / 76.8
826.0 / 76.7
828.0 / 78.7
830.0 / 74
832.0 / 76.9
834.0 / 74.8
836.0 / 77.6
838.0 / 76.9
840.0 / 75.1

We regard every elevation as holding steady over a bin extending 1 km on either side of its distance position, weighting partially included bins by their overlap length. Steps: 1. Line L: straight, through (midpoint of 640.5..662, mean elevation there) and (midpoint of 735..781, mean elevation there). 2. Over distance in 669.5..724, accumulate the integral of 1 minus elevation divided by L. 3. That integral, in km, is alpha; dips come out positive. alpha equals 4.9 km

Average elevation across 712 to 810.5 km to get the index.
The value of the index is 71.5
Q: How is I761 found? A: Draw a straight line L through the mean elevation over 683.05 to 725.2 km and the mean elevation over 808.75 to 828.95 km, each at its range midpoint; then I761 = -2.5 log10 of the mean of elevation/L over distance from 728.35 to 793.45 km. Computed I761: -0.03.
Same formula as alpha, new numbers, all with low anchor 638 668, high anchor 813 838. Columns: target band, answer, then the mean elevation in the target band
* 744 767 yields 1.12 km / 70.6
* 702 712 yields 3.14 km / 50.2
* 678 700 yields 0.97 km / 69.6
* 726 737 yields 0.54 km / 70.1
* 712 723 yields 0.73 km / 68.5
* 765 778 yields 0.47 km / 71.9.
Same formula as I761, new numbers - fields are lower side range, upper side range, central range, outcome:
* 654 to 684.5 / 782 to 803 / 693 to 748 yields 0.097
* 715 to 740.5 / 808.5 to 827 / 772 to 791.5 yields 0.000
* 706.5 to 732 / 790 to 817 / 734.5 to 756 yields -0.049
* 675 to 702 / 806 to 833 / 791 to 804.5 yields 0.005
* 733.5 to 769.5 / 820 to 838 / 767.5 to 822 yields 0.011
